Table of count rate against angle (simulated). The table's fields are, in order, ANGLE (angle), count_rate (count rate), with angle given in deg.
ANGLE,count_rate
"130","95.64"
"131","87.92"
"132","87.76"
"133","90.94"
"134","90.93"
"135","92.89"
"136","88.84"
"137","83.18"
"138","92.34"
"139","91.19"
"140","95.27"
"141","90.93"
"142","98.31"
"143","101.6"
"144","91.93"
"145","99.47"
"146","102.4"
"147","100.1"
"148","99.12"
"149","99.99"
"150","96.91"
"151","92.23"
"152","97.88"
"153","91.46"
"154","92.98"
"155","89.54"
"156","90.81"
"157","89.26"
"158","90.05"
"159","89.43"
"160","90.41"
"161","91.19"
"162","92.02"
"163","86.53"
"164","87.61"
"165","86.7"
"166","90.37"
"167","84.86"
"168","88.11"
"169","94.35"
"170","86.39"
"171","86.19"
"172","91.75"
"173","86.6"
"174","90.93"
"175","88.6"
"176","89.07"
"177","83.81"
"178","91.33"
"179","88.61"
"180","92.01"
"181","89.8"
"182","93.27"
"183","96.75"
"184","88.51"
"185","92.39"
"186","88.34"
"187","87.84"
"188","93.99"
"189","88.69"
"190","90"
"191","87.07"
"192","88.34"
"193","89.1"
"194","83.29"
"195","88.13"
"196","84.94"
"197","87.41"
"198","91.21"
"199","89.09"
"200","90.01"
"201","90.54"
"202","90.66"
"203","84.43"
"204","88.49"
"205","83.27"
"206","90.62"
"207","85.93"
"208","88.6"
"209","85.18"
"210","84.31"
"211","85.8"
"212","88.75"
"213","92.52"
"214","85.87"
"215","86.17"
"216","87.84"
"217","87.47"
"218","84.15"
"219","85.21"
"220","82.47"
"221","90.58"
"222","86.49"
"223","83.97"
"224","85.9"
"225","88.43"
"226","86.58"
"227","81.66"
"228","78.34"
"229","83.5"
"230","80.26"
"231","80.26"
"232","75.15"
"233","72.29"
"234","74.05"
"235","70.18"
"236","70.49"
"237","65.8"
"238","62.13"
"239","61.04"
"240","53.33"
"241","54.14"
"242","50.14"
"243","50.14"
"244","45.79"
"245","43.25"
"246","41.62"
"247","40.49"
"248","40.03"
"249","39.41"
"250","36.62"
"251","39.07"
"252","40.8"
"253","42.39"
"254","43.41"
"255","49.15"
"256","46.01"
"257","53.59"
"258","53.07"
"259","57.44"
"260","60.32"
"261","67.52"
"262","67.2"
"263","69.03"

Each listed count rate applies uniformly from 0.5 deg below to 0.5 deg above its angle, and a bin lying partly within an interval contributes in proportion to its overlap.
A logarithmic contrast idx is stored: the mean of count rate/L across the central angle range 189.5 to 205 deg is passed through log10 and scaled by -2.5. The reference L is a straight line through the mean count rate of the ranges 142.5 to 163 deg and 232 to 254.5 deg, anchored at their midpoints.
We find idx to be -0.20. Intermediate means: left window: 94.2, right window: 52.2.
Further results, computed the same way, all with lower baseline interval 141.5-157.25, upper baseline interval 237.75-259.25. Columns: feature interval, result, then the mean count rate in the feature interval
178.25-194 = -0.16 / 90.1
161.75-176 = -0.03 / 88.6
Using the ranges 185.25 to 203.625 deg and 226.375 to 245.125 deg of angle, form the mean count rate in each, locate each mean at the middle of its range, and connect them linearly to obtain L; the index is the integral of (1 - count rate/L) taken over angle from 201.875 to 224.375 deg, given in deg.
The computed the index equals -2.4 deg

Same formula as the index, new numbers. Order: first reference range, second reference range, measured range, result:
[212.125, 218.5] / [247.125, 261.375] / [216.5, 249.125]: 0.54 deg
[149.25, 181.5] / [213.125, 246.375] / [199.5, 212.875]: -1.35 deg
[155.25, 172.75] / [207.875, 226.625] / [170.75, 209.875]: -0.42 deg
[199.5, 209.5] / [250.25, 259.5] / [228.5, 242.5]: -1.13 deg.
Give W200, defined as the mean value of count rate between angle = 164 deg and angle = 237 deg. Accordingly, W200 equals 86.5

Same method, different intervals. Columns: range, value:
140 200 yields 91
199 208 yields 88.1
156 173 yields 89.1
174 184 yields 90.3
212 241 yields 79.1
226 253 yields 59.1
